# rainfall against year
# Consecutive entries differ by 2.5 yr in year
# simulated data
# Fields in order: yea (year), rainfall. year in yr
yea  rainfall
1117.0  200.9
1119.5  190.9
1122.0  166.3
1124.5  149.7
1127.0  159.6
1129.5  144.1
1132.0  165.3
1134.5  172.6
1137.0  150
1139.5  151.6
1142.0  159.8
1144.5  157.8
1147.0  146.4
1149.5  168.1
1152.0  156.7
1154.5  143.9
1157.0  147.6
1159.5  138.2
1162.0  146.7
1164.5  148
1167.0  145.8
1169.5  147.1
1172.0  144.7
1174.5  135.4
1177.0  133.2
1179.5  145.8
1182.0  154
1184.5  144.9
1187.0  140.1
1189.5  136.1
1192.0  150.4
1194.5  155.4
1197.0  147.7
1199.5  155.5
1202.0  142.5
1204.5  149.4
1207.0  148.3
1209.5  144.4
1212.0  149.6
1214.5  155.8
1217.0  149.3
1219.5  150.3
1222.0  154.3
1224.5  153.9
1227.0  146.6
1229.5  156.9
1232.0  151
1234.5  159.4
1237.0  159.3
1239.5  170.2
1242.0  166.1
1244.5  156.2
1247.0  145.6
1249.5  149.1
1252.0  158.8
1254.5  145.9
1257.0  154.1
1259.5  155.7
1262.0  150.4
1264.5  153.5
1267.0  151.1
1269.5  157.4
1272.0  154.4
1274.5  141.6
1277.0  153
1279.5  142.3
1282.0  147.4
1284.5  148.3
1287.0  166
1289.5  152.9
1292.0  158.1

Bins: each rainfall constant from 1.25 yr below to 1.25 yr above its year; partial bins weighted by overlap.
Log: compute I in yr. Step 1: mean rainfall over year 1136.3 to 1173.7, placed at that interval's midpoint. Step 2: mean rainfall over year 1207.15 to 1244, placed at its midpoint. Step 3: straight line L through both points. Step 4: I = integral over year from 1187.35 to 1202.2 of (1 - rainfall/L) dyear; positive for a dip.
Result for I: 0.5 yr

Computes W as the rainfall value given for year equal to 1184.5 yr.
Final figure 144.9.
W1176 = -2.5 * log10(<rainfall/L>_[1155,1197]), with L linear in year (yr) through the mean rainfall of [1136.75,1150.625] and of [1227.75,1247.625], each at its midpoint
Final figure 0.09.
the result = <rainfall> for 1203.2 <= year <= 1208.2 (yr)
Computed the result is 149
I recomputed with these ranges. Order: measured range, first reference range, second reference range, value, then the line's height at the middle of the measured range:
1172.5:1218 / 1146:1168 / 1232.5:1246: 2.4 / 155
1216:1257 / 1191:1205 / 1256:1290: -0.9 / 151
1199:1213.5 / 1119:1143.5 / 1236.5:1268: 0.8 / 157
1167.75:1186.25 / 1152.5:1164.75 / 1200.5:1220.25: 0.4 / 147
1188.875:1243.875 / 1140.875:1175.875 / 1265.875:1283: -1.2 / 149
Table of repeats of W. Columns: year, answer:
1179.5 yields 145.8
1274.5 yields 141.6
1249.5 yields 149.1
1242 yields 166.1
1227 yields 146.6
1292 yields 158.1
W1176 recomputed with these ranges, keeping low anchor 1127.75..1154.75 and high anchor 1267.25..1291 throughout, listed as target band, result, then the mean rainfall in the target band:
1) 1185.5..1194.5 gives 0.08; 144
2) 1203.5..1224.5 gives 0.02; 150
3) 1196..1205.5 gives 0.04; 149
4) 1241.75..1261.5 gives 0.00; 153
